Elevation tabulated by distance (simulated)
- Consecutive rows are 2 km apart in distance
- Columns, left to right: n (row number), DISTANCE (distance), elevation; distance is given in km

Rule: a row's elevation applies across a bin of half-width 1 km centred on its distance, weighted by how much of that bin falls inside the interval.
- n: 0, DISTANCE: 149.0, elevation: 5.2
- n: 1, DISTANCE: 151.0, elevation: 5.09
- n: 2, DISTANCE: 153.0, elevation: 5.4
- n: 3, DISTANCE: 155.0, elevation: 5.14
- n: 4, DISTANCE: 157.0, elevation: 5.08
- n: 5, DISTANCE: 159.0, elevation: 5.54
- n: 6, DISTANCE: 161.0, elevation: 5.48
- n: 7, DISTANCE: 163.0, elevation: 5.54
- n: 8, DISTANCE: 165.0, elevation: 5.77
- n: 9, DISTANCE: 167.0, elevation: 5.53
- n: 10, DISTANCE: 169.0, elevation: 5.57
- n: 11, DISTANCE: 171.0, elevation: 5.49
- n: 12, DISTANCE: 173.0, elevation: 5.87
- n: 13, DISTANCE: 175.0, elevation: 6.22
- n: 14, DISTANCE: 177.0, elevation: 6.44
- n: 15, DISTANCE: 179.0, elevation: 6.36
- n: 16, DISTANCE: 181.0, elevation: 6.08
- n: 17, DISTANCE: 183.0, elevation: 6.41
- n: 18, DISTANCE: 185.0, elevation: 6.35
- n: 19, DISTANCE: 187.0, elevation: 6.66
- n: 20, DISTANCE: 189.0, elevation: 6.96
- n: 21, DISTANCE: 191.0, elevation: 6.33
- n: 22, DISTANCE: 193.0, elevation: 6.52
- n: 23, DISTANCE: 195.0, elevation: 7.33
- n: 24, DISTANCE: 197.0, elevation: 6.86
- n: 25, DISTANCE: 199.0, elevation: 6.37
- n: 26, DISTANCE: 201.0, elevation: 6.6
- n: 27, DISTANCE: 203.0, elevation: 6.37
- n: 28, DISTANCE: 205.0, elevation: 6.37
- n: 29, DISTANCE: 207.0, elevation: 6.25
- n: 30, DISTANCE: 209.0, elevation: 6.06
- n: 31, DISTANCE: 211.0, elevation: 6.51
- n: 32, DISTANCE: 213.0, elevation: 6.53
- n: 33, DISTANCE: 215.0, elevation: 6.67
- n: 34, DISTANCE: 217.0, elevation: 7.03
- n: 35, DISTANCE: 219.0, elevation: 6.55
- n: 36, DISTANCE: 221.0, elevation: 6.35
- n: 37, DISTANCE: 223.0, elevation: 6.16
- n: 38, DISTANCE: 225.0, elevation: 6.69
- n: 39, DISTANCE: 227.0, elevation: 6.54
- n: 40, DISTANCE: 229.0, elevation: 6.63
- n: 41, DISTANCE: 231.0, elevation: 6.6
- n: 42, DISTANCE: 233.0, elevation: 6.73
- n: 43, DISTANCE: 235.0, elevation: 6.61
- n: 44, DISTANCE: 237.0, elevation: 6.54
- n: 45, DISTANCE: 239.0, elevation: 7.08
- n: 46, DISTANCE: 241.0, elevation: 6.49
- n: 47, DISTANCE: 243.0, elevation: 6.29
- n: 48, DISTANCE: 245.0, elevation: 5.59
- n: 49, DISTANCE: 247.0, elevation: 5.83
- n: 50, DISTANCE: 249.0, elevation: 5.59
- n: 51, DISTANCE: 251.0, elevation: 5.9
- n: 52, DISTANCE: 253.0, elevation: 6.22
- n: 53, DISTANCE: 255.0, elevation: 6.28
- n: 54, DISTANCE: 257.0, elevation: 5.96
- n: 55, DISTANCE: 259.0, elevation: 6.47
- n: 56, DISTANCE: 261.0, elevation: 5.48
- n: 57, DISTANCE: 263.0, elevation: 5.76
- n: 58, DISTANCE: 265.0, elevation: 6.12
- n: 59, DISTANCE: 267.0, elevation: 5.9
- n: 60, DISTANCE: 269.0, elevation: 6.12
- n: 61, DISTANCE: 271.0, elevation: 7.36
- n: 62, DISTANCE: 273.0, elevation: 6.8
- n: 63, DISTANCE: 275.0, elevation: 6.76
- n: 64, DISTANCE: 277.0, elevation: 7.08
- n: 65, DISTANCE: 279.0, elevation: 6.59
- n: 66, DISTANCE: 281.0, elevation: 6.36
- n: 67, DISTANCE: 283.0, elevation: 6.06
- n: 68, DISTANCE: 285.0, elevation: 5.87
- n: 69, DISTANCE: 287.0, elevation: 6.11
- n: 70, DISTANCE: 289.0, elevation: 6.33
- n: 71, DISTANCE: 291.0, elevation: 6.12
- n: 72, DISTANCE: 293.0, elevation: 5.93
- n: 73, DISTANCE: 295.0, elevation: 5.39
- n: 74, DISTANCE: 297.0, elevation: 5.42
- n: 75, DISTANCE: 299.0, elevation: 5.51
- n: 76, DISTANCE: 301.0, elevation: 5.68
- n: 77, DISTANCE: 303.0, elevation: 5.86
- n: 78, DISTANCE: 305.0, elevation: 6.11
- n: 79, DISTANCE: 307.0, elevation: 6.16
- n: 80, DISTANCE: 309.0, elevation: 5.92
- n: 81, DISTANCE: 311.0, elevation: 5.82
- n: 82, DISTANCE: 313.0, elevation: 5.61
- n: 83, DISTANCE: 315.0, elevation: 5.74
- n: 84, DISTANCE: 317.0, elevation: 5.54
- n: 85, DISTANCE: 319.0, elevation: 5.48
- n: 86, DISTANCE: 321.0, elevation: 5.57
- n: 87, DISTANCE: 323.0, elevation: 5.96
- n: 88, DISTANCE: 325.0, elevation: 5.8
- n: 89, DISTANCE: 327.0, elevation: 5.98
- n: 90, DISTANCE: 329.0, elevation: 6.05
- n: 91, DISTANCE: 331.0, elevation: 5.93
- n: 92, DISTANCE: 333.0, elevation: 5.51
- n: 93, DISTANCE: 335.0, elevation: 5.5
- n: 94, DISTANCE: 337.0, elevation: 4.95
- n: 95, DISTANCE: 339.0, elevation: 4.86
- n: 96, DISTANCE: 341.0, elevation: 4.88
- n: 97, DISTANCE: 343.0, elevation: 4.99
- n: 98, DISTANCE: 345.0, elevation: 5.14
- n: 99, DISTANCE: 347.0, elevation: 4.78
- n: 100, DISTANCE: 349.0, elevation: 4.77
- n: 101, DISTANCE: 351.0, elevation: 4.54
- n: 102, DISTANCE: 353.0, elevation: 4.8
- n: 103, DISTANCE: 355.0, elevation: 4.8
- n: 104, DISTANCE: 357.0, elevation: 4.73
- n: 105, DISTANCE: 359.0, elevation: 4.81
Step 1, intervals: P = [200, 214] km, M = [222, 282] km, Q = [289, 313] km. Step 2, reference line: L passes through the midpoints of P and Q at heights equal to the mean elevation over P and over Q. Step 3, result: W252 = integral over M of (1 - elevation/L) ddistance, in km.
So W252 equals -2.3 km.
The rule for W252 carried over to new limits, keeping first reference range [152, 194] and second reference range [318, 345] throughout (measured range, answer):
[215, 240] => -3.7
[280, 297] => -1.1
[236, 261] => -1.9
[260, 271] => -0.7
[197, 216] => -1.9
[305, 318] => -0.7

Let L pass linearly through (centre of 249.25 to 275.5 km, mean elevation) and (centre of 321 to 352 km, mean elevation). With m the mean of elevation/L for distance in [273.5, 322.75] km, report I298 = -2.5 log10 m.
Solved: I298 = -0.03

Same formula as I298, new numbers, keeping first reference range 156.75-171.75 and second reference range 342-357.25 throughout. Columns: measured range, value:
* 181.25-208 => -0.21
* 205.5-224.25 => -0.21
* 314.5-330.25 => -0.17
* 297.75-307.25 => -0.17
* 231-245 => -0.24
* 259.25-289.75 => -0.23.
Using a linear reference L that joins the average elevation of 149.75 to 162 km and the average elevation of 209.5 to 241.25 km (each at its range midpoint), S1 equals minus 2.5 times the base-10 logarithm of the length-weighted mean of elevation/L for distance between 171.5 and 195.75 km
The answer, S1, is -0.110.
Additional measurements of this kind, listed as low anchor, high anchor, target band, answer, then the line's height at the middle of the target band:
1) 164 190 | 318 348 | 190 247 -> -0.099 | 5.94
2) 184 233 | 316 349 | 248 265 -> 0.026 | 6.11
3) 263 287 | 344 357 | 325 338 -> -0.091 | 5.21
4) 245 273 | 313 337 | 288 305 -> 0.012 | 5.86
